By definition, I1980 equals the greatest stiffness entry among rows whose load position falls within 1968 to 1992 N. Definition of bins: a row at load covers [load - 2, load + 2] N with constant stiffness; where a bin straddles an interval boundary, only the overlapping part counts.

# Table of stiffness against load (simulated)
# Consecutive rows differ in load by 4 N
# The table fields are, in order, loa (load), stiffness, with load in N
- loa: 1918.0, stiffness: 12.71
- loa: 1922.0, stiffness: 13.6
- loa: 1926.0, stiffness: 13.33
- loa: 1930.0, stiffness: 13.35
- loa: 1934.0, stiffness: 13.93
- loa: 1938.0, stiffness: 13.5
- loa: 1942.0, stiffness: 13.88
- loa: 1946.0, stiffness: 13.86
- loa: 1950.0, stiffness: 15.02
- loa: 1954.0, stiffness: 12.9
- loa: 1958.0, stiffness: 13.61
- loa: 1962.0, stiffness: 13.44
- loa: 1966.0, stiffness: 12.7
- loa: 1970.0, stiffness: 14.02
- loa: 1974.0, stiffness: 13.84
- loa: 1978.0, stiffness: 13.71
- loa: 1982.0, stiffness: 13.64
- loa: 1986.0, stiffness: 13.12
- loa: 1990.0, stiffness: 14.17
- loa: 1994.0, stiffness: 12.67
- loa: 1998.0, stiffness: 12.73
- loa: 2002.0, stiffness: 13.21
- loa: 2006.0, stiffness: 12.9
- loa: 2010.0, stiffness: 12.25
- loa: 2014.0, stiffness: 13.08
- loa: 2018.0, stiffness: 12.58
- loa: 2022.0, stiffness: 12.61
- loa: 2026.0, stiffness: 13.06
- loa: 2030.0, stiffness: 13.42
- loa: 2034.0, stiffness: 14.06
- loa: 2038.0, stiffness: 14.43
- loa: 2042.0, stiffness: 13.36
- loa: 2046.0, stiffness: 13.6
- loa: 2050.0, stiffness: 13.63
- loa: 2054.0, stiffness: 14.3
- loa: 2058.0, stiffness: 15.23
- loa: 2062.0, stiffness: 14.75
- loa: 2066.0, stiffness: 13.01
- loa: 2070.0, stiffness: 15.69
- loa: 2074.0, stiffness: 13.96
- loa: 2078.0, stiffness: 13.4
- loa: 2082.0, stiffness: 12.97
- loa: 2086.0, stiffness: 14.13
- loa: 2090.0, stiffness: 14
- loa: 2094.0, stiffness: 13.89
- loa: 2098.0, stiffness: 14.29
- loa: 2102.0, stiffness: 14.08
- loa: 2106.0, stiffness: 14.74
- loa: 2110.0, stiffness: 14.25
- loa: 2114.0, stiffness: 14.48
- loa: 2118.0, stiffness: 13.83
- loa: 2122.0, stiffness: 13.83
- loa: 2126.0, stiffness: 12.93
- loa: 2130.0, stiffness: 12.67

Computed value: 14.17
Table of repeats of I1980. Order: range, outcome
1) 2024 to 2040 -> 14.43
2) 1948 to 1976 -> 15.02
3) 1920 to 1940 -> 13.93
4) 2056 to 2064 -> 15.23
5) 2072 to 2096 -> 14.13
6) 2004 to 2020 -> 13.08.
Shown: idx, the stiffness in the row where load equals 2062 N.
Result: 14.75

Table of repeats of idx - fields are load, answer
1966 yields 12.7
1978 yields 13.71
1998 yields 12.73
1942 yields 13.88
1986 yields 13.12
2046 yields 13.6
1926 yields 13.33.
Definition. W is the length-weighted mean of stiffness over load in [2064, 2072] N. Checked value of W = 14.3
